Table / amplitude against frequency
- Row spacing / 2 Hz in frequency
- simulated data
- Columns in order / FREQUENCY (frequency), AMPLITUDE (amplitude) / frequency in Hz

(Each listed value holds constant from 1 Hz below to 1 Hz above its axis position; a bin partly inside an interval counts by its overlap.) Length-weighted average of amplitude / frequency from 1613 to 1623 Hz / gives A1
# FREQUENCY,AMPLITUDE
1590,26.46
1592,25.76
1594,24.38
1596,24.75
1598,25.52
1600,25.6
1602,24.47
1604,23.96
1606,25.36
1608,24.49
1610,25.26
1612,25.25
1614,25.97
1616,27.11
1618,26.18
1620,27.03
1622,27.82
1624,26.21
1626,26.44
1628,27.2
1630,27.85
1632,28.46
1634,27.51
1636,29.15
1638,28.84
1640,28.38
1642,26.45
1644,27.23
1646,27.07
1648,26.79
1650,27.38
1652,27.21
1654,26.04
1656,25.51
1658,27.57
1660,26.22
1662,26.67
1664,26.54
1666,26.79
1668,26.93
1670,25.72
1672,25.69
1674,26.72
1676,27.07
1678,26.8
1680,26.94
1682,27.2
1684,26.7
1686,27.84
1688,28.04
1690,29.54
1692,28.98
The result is 26.8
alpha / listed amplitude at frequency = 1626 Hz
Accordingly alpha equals 26.44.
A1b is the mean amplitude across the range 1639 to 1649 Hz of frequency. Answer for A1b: 27.2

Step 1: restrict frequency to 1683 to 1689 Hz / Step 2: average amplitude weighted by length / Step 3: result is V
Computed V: 27.5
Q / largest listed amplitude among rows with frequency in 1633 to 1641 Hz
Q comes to 29.15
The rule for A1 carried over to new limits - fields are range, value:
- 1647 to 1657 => 26.6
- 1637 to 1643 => 27.9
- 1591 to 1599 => 25.1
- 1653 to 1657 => 25.8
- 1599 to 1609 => 24.8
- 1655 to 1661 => 26.4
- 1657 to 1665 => 26.8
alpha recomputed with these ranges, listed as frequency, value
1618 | 26.18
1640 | 28.38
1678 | 26.8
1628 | 27.2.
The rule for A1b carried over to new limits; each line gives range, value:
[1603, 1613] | 24.9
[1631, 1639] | 28.5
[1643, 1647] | 27.1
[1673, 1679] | 26.9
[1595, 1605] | 24.9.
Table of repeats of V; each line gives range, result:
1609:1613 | 25.3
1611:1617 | 26.1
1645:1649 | 26.9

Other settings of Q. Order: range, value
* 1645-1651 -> 27.38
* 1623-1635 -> 28.46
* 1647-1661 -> 27.57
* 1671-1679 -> 27.07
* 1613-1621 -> 27.11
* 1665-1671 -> 26.93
